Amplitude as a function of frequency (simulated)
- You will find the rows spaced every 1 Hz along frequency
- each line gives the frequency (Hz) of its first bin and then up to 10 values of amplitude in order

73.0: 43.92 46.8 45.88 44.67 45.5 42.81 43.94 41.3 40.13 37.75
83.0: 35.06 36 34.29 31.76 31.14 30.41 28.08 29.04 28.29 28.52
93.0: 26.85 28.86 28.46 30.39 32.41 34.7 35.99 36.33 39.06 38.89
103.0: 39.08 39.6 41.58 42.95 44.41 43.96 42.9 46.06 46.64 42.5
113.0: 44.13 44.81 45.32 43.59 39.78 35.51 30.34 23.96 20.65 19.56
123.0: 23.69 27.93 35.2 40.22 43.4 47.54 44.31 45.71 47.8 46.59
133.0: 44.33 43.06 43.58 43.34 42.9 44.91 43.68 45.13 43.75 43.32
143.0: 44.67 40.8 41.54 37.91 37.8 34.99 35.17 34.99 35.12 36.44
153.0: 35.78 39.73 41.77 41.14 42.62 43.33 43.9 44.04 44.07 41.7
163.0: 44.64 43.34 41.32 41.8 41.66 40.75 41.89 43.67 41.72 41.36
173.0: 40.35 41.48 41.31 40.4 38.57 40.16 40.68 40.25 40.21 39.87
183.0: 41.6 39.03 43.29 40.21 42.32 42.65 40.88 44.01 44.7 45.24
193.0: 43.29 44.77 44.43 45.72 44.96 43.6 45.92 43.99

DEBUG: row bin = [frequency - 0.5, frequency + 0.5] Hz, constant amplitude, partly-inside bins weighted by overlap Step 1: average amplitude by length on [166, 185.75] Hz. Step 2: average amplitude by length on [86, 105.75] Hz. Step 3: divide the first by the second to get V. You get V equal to 1.2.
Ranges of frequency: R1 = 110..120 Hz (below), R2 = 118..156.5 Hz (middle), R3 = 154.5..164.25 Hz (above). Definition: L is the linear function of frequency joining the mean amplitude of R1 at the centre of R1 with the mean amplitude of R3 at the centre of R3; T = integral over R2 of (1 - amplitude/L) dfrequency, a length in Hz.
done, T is 3.0 Hz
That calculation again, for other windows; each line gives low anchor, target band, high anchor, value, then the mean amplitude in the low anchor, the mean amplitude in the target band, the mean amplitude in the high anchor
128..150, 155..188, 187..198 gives 1.33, 42.6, 41.7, 44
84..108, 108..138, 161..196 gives -2.38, 34.2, 39.7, 42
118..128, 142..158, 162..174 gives -0.67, 30.6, 39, 42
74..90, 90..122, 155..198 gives 2.00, 37.9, 36.6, 42.2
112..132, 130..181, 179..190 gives -2.80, 37.4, 41.5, 41.2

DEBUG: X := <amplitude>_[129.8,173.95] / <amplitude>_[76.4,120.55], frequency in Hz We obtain 1.1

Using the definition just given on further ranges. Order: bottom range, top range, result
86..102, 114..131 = 1.15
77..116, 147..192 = 1.09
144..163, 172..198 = 1.06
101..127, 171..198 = 1.11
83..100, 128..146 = 1.41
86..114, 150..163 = 1.12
